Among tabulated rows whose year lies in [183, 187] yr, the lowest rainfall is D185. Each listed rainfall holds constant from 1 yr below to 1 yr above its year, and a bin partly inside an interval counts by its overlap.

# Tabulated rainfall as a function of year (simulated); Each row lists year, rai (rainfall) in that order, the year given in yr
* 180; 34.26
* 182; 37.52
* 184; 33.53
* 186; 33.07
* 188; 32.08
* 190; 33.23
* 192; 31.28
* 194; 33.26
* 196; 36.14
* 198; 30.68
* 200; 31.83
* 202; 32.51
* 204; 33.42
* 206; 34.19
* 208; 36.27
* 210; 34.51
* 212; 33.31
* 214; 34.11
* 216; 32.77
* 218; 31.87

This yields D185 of 33.07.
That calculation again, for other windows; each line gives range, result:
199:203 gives 31.83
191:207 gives 30.68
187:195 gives 31.28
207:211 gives 34.51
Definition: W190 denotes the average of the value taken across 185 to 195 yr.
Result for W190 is 32.6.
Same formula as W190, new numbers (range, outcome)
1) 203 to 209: 34.6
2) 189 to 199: 32.9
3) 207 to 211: 35.4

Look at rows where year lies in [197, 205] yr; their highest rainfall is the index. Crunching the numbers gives 33.42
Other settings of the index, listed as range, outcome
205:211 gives 36.27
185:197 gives 36.14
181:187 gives 37.52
